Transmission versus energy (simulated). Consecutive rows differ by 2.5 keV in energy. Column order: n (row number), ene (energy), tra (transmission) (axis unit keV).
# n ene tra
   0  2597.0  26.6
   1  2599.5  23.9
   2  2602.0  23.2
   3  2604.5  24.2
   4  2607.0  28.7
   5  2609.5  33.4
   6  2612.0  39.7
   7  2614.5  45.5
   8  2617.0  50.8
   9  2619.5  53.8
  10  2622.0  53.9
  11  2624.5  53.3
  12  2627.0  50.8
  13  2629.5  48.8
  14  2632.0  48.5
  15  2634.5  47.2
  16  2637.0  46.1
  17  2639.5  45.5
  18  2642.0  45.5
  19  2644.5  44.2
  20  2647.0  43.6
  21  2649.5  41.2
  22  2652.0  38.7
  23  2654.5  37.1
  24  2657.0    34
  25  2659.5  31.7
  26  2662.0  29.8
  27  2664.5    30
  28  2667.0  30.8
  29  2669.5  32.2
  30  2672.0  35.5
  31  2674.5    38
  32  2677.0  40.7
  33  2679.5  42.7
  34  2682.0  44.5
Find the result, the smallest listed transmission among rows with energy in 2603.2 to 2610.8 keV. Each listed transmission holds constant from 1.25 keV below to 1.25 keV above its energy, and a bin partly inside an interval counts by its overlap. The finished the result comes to 24.2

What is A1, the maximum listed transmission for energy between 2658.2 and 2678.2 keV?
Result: 40.7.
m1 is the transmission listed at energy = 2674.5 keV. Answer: 38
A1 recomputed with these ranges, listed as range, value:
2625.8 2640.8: 50.8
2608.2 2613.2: 39.7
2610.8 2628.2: 53.9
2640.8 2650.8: 45.5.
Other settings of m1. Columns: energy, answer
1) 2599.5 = 23.9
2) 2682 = 44.5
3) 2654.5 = 37.1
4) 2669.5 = 32.2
